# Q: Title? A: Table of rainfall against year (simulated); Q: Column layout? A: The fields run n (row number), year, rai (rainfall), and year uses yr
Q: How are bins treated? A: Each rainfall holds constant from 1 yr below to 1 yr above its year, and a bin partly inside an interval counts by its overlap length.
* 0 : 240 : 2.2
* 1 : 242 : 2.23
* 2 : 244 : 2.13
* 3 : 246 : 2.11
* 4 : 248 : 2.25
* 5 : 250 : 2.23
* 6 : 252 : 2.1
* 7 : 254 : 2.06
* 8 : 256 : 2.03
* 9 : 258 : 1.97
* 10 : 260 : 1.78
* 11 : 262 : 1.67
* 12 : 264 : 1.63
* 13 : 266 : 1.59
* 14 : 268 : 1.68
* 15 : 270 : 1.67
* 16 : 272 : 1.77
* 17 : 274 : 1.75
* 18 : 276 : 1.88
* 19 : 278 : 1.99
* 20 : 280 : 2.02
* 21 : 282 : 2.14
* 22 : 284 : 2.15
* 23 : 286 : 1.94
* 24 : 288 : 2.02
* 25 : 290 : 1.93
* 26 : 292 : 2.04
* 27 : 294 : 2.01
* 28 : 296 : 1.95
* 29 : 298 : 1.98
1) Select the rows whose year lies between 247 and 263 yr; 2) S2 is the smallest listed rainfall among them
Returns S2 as 1.67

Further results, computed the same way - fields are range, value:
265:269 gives 1.59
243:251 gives 2.11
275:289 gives 1.88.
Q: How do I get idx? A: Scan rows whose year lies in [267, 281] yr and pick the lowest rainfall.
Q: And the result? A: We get 1.67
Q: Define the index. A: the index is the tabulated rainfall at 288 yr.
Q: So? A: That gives 2.02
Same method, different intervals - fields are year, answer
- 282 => 2.14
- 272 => 1.77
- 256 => 2.03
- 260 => 1.78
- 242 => 2.23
